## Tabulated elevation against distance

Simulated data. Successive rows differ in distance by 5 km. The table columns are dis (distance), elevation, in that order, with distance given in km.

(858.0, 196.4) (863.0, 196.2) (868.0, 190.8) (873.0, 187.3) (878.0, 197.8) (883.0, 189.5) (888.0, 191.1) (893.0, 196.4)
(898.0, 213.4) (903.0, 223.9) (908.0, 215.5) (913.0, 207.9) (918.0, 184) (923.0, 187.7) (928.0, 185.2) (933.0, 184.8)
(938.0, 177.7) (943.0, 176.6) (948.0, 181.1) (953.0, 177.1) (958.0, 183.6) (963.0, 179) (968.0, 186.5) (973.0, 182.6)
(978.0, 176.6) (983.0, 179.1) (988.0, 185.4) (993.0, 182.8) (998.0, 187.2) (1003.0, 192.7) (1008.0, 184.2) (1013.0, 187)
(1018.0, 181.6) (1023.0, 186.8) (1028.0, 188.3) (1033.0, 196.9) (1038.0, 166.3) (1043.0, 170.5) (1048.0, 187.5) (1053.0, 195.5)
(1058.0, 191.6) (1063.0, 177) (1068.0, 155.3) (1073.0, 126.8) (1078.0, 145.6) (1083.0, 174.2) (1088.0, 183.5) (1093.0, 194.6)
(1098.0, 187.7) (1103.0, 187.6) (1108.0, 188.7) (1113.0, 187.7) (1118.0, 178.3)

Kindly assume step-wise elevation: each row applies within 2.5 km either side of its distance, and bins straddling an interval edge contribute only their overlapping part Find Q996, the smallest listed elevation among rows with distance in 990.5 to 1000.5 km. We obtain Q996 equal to 182.8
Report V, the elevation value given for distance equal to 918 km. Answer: 184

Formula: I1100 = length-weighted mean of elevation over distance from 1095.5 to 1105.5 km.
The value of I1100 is 188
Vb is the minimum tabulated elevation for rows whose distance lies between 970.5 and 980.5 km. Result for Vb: 176.6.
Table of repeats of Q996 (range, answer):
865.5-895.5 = 187.3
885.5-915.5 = 191.1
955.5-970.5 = 179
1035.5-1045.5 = 166.3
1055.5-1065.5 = 177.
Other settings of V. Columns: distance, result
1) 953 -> 177.1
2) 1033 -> 196.9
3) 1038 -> 166.3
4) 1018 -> 181.6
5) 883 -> 189.5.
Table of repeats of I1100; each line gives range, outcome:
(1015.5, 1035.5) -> 188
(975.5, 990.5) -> 180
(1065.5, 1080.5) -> 143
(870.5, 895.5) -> 192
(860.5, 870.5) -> 194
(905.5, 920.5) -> 202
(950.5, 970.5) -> 182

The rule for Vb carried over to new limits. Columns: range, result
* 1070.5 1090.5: 126.8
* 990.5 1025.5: 181.6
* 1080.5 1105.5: 174.2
